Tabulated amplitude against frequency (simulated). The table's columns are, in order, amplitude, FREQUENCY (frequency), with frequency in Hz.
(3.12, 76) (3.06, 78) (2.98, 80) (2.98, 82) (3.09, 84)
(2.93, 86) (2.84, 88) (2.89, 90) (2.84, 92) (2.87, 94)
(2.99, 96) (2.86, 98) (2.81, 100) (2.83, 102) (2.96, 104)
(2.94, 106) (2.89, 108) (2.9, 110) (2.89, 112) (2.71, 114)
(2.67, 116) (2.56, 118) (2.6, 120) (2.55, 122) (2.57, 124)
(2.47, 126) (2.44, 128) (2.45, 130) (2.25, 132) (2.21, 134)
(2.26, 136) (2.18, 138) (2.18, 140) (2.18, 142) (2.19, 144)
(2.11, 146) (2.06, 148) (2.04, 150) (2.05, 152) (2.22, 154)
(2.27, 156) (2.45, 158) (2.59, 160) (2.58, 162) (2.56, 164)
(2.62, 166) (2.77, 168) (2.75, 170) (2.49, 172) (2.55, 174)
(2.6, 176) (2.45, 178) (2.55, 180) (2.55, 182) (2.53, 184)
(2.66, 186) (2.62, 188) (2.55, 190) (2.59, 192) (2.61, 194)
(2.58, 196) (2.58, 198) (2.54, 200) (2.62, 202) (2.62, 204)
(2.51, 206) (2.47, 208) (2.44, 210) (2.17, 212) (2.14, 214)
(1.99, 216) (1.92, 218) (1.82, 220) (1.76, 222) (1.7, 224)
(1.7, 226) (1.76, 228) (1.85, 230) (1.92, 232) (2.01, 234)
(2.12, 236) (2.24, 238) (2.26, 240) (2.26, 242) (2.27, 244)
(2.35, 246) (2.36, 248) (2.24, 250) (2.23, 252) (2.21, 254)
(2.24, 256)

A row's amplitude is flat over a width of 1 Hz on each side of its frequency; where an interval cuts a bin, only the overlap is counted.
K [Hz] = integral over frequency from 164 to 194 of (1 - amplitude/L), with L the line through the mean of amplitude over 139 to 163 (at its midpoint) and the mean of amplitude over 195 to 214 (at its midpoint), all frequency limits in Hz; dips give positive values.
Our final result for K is -2.8 Hz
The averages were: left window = 2.24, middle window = 2.59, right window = 2.48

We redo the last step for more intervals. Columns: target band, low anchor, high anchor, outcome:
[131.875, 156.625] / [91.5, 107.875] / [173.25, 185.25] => 4.9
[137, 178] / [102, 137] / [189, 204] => 3.5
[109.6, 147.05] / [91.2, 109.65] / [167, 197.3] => 4.8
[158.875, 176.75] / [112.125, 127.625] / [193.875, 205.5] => -0.1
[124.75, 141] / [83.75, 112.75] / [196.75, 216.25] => 2.6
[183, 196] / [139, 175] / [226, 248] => -1.9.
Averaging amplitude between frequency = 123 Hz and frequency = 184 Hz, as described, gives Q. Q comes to 2.39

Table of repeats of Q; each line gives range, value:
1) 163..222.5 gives 2.46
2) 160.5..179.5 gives 2.6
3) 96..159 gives 2.48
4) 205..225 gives 2.09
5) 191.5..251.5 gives 2.21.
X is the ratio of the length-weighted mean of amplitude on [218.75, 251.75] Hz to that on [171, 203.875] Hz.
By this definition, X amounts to 0.8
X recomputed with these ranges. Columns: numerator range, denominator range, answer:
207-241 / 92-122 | 0.72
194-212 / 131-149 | 1.16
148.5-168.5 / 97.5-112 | 0.83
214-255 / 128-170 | 0.88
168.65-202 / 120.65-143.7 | 1.10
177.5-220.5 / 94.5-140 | 0.93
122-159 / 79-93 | 0.77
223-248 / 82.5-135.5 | 0.75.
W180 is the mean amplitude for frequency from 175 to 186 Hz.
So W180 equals 2.55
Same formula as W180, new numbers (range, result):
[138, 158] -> 2.16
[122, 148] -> 2.29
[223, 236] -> 1.85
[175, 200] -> 2.57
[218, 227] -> 1.76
